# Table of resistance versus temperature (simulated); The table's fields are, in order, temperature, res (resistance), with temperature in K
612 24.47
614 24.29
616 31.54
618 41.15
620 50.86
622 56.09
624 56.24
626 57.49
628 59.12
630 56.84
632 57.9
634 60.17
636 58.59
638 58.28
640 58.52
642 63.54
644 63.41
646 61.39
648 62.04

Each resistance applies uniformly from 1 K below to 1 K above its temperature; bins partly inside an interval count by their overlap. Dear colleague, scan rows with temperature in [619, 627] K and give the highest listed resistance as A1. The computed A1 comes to 57.49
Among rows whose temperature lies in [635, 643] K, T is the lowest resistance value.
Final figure 58.28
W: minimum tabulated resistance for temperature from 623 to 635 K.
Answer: 56.24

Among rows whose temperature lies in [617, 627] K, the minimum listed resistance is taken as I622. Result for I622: 41.15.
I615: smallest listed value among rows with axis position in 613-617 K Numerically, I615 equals 24.29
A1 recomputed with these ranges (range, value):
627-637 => 60.17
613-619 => 41.15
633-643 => 63.54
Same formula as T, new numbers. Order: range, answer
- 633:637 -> 58.59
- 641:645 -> 63.41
